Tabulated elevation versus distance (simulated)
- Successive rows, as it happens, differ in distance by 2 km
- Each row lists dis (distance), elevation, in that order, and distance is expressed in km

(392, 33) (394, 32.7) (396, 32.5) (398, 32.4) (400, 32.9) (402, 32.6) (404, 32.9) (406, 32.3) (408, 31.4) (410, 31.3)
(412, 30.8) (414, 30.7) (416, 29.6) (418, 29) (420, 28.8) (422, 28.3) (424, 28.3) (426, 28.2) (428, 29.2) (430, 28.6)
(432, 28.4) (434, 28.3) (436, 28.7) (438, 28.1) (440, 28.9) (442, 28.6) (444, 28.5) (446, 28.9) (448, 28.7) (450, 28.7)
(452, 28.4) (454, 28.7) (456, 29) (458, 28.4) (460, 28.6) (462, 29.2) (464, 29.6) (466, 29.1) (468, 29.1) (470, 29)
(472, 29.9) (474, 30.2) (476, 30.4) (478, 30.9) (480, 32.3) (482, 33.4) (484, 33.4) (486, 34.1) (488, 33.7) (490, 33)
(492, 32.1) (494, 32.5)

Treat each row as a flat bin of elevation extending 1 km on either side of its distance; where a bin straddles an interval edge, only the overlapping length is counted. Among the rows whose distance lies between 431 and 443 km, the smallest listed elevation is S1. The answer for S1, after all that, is 28.1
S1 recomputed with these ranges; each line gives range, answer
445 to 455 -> 28.4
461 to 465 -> 29.2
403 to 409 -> 31.4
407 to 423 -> 28.3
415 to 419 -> 29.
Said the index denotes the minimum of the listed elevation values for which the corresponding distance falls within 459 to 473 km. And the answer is 28.6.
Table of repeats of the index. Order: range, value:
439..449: 28.5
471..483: 29.9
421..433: 28.2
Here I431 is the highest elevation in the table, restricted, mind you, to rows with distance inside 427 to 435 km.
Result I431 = 29.2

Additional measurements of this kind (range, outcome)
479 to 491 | 34.1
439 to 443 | 28.9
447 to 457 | 29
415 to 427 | 29.6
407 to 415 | 31.4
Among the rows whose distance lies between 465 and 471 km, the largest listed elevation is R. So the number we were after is 29.1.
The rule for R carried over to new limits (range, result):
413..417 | 30.7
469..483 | 33.4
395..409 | 32.9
